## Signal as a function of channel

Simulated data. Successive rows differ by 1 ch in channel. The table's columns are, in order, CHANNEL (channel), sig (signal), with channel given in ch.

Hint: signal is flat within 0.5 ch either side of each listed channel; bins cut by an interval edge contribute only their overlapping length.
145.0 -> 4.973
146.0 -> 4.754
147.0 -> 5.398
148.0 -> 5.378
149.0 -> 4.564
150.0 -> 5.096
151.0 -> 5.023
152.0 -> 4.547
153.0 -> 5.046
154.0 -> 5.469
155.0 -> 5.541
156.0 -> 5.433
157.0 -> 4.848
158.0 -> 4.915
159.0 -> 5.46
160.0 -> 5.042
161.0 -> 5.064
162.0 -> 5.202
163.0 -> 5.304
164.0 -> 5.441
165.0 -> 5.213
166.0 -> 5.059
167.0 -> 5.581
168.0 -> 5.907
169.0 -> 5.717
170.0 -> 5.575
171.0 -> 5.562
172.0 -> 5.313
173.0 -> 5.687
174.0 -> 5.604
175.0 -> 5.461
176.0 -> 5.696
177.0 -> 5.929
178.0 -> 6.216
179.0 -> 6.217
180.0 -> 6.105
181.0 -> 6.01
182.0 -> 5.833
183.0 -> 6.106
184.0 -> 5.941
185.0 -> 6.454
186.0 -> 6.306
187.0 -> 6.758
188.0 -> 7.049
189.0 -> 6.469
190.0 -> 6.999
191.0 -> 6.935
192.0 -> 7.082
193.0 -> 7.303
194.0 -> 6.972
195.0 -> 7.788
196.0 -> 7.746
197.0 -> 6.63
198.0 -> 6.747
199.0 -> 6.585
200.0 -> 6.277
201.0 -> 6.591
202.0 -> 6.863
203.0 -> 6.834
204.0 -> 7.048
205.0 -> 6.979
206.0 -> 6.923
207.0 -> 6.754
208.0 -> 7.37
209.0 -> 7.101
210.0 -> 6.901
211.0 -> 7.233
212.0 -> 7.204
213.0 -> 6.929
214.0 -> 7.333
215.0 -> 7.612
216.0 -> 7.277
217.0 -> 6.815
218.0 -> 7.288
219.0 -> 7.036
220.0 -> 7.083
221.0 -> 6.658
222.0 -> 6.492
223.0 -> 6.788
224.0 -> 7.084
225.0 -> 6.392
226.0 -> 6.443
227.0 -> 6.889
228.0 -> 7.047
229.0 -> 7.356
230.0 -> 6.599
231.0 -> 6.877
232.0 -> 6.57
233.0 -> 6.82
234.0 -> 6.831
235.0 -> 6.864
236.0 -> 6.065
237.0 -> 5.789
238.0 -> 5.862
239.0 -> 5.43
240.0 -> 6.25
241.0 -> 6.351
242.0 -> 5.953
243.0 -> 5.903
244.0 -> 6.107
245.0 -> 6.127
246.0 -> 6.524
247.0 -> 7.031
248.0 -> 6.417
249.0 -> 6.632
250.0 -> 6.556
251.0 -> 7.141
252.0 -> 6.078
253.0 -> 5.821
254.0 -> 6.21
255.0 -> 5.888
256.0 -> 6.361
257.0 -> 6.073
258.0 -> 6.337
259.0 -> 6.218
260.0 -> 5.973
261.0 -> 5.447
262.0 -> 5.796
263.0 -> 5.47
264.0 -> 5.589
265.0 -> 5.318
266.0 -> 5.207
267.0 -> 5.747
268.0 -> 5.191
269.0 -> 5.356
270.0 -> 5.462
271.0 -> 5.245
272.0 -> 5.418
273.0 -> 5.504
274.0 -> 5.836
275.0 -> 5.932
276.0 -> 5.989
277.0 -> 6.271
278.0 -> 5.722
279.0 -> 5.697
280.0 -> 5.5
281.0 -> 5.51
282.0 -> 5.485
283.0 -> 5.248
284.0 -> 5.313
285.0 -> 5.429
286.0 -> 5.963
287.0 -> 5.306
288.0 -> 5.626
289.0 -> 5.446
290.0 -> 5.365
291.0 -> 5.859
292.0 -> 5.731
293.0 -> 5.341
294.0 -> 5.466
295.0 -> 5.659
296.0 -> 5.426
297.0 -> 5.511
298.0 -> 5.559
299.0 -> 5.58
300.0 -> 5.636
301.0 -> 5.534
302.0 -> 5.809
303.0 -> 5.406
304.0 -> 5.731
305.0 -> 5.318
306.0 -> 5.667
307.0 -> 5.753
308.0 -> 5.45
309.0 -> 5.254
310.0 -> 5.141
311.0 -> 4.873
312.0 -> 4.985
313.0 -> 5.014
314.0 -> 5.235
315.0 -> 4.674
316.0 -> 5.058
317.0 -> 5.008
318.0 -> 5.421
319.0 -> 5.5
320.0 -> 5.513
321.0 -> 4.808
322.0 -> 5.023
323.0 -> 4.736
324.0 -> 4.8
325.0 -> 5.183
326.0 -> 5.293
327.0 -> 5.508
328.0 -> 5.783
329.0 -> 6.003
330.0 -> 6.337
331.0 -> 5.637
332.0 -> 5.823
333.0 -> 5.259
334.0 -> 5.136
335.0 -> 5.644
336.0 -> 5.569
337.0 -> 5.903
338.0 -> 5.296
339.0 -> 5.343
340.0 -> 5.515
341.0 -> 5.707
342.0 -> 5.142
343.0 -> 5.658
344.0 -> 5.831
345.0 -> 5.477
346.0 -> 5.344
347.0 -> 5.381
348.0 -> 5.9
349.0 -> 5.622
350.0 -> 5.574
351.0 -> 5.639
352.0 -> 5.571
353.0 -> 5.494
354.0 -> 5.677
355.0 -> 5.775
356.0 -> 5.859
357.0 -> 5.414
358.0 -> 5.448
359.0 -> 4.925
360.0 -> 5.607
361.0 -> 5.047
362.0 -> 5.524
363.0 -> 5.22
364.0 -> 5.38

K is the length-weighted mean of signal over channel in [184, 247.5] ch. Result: 6.76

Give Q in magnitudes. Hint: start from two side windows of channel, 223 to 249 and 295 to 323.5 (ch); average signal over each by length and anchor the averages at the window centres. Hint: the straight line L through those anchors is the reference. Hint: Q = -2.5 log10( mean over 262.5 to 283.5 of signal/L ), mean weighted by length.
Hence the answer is 0.06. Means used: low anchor 6.47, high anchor 5.31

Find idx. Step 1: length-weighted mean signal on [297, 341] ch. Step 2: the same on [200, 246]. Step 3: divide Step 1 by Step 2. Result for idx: 0.80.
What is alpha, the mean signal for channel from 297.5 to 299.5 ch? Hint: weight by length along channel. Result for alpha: 5.57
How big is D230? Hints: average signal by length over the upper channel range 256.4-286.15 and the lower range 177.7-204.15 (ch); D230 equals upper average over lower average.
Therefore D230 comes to 0.85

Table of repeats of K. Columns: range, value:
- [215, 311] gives 6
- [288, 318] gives 5.4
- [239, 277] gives 5.96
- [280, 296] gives 5.51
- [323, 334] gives 5.51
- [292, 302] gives 5.55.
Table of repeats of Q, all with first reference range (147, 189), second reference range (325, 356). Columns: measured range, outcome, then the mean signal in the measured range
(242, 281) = -0.062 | 5.92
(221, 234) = -0.209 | 6.78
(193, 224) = -0.245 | 7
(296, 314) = 0.034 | 5.42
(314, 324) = 0.105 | 5.08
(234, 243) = -0.096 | 6.1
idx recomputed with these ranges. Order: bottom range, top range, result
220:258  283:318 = 0.84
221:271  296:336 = 0.87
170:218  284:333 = 0.82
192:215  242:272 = 0.85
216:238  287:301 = 0.82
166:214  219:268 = 0.97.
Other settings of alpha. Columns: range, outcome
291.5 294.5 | 5.51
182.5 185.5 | 6.17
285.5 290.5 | 5.54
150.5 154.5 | 5.02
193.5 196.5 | 7.5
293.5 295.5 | 5.56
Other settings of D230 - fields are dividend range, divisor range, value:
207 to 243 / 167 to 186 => 1.15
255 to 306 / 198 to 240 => 0.83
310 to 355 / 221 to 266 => 0.86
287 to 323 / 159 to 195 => 0.90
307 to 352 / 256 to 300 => 0.96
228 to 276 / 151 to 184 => 1.11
